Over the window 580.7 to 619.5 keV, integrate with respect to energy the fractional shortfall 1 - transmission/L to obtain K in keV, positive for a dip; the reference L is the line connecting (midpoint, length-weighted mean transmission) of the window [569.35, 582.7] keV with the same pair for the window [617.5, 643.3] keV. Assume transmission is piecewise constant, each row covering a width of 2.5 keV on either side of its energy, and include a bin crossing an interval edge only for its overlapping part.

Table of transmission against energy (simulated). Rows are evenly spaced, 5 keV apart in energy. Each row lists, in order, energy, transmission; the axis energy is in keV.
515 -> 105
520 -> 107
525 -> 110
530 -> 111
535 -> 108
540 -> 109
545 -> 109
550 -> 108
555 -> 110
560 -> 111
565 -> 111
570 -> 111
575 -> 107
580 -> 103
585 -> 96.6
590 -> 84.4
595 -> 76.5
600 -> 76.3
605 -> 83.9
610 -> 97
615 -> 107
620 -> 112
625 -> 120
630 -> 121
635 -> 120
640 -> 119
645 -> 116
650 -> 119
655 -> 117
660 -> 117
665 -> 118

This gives 7.3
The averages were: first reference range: 106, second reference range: 118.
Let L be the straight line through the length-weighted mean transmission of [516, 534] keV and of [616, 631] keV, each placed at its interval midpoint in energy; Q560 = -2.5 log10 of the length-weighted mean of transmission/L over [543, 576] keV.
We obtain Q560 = 0.02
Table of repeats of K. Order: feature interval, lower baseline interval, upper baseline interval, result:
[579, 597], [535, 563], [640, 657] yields 3.7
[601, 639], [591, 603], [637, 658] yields -4.6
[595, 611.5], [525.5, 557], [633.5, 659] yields 4.4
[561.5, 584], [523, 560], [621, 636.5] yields 1.1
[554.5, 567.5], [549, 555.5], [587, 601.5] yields -1.0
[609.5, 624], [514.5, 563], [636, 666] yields 0.9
